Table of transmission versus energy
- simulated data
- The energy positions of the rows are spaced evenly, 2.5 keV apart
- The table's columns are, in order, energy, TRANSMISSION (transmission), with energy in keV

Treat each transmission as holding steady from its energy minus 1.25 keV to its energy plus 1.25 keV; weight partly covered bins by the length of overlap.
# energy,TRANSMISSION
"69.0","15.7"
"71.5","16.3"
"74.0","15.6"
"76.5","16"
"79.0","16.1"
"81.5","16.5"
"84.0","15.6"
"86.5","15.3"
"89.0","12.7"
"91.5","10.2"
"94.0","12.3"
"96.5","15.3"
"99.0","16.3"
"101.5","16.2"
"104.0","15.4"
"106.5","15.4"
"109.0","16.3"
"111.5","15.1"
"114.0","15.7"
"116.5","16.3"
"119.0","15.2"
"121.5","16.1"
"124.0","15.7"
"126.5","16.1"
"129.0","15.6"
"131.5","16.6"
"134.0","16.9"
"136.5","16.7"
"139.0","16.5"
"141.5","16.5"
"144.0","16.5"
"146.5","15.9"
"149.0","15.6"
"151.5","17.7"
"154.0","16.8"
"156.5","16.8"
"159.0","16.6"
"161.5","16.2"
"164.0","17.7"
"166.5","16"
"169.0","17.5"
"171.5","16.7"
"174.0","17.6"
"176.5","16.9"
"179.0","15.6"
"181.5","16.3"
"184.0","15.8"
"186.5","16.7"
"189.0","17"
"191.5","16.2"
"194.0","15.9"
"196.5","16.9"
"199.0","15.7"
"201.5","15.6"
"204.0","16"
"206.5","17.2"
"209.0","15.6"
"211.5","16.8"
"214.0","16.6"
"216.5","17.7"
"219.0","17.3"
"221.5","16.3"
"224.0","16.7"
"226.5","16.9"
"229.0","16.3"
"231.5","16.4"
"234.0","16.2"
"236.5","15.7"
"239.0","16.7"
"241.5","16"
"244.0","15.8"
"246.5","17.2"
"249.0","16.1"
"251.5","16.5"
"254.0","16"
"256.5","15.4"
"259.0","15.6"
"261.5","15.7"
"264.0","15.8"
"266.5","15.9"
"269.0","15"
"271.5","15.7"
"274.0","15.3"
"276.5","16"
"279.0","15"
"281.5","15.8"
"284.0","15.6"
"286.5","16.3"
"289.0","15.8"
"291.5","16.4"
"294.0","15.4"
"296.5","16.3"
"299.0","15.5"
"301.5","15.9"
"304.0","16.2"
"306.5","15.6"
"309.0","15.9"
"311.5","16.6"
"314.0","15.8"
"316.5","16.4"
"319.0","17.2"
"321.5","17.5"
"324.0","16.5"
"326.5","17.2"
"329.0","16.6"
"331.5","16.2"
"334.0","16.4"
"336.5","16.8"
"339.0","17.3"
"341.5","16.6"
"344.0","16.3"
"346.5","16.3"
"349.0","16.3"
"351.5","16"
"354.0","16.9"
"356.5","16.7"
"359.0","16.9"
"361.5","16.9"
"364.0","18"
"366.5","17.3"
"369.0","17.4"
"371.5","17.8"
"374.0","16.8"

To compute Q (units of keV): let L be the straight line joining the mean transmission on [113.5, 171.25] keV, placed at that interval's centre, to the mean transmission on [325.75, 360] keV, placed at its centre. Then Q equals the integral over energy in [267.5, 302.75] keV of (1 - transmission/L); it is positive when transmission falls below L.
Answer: 1.8 keV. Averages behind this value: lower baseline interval 16.4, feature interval 15.7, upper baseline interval 16.6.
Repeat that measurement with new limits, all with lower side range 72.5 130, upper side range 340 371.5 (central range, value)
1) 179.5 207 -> -0.7 keV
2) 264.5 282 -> 0.9 keV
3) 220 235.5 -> -0.4 keV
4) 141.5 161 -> -1.2 keV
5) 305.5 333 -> 0.2 keV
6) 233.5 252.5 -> -0.2 keV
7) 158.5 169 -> -0.7 keV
